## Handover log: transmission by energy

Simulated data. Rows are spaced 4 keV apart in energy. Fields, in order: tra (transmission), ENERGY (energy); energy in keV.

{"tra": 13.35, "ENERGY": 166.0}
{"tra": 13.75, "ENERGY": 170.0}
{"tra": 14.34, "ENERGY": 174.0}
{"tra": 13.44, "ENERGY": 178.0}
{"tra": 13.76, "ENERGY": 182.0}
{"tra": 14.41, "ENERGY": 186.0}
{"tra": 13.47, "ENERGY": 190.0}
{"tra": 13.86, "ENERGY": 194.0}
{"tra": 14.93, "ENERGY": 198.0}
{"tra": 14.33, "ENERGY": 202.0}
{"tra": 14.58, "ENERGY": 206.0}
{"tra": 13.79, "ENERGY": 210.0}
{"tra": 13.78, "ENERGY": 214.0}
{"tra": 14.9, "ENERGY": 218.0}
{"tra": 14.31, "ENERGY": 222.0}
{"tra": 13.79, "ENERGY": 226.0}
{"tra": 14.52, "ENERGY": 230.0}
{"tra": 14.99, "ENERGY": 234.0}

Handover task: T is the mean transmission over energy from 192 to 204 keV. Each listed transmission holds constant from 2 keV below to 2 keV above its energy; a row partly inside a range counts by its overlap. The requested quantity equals 14.4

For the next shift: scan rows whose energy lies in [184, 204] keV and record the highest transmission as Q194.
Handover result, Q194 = 14.93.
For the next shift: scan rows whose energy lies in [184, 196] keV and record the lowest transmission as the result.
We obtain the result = 13.47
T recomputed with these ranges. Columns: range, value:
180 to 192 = 13.9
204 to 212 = 14.2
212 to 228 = 14.2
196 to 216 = 14.3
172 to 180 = 13.9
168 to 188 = 13.9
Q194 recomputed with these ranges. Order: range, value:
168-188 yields 14.41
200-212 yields 14.58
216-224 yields 14.9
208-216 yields 13.79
